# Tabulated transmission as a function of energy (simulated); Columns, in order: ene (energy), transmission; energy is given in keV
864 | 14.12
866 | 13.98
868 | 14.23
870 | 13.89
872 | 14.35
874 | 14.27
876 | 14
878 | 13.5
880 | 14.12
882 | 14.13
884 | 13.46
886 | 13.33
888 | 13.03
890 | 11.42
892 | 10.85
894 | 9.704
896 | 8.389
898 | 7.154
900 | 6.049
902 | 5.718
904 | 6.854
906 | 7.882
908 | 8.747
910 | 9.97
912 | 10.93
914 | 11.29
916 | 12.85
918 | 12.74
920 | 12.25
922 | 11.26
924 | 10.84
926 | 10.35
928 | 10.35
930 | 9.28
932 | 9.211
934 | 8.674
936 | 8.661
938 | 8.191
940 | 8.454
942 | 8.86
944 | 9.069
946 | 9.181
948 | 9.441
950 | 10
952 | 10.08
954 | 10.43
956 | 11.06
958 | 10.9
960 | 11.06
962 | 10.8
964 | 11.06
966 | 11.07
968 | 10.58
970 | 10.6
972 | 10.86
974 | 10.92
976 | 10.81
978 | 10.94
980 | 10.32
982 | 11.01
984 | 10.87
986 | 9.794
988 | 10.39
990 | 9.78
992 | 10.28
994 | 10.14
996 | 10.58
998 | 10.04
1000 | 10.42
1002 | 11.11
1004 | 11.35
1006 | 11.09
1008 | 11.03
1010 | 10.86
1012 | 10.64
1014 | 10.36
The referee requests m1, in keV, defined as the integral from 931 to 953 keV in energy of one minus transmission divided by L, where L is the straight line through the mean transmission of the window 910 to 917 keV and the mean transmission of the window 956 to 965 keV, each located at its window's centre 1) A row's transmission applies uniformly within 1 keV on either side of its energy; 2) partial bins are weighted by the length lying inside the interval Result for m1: 4.1 keV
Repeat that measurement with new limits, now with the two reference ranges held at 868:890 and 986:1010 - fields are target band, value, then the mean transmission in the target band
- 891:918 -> 8.1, 9.09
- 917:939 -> 4.0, 10.2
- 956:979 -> 1.0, 10.9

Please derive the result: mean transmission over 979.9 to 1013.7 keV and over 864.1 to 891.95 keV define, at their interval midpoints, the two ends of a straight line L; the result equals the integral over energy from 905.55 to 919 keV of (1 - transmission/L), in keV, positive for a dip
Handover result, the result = 2.1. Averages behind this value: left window 13.6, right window 10.6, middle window 10.7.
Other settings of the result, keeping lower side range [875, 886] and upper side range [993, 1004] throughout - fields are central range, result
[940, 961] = 3.4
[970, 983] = 0.4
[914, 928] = 1.2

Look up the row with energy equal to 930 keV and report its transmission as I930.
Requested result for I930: 9.28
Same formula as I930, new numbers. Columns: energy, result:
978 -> 10.94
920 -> 12.25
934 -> 8.674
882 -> 14.13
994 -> 10.14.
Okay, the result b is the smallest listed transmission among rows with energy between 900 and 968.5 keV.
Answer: 5.718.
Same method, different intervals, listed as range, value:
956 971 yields 10.58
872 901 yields 6.049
